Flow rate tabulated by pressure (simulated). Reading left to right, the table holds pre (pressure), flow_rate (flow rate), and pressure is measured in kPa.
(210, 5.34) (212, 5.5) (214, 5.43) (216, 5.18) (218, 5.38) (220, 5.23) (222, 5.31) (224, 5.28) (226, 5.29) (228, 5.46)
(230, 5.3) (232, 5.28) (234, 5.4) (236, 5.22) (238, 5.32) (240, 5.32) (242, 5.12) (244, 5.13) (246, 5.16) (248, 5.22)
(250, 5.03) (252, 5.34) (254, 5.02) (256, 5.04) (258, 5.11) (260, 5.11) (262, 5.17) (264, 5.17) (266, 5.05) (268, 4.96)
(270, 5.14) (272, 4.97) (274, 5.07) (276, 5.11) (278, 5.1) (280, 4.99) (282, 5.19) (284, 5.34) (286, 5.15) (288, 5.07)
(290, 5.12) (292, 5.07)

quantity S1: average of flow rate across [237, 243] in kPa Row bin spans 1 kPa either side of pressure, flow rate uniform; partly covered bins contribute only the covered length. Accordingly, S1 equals 5.25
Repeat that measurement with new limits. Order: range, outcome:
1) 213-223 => 5.31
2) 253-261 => 5.07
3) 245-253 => 5.19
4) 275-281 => 5.07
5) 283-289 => 5.19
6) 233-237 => 5.31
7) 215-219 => 5.28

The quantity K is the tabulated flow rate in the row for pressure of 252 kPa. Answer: 5.34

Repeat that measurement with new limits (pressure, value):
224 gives 5.28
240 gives 5.32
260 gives 5.11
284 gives 5.34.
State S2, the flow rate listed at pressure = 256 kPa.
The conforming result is 5.04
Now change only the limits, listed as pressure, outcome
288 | 5.07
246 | 5.16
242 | 5.12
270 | 5.14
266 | 5.05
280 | 4.99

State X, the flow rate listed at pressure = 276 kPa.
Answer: 5.11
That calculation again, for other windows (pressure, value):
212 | 5.5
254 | 5.02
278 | 5.1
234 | 5.4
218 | 5.38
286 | 5.15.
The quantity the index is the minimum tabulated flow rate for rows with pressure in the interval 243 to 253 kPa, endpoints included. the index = 5.03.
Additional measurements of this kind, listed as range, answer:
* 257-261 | 5.11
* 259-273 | 4.96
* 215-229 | 5.18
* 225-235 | 5.28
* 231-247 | 5.12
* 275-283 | 4.99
